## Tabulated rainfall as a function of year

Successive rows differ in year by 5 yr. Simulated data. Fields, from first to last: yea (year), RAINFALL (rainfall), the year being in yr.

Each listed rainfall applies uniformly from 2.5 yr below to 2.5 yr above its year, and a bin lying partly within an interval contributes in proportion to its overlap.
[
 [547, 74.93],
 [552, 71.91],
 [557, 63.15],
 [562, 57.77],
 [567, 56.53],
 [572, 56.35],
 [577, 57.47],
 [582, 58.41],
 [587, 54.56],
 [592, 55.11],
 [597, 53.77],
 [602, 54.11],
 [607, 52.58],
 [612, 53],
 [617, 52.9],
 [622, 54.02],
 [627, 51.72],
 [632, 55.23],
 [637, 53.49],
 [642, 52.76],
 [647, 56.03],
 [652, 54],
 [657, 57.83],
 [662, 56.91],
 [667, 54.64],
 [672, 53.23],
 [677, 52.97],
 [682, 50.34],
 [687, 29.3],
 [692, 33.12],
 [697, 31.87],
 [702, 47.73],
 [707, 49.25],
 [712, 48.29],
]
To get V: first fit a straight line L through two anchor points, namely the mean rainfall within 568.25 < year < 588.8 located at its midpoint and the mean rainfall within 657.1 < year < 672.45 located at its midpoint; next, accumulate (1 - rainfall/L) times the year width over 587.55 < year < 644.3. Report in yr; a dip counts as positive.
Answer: 2.7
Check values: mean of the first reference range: 56.8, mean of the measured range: 53.6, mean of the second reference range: 55.6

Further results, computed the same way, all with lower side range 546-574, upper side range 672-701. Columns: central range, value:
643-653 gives -1.5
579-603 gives 1.0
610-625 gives -0.1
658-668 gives -2.4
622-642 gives -1.2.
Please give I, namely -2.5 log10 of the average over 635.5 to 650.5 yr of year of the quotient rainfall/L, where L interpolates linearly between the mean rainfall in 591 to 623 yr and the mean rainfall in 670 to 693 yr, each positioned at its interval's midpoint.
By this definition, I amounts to -0.11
